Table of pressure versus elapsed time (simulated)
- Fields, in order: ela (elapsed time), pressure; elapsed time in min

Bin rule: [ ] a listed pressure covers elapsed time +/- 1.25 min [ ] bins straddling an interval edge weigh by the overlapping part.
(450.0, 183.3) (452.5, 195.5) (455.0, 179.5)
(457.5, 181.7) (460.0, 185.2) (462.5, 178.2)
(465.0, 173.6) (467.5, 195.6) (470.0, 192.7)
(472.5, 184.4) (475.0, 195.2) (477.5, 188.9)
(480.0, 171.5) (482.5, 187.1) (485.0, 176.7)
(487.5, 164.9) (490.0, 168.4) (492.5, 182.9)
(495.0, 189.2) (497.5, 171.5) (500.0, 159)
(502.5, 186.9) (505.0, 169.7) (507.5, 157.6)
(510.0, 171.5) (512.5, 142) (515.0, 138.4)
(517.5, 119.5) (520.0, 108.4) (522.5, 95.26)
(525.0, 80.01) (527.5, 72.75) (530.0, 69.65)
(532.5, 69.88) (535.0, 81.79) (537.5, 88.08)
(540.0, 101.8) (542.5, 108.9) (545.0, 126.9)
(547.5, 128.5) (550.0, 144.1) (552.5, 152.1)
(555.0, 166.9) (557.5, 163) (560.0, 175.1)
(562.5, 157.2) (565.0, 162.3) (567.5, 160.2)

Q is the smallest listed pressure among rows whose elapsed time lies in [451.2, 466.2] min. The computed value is 173.6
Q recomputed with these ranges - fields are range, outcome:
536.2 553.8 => 88.08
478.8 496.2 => 164.9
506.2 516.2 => 138.4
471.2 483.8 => 171.5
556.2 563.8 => 157.2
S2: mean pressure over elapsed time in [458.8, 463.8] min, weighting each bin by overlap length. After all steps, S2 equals 182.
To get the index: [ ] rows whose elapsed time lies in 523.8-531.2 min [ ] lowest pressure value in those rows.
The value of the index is 69.65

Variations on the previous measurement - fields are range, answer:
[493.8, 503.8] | 159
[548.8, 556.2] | 144.1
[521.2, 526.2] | 80.01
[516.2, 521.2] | 108.4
